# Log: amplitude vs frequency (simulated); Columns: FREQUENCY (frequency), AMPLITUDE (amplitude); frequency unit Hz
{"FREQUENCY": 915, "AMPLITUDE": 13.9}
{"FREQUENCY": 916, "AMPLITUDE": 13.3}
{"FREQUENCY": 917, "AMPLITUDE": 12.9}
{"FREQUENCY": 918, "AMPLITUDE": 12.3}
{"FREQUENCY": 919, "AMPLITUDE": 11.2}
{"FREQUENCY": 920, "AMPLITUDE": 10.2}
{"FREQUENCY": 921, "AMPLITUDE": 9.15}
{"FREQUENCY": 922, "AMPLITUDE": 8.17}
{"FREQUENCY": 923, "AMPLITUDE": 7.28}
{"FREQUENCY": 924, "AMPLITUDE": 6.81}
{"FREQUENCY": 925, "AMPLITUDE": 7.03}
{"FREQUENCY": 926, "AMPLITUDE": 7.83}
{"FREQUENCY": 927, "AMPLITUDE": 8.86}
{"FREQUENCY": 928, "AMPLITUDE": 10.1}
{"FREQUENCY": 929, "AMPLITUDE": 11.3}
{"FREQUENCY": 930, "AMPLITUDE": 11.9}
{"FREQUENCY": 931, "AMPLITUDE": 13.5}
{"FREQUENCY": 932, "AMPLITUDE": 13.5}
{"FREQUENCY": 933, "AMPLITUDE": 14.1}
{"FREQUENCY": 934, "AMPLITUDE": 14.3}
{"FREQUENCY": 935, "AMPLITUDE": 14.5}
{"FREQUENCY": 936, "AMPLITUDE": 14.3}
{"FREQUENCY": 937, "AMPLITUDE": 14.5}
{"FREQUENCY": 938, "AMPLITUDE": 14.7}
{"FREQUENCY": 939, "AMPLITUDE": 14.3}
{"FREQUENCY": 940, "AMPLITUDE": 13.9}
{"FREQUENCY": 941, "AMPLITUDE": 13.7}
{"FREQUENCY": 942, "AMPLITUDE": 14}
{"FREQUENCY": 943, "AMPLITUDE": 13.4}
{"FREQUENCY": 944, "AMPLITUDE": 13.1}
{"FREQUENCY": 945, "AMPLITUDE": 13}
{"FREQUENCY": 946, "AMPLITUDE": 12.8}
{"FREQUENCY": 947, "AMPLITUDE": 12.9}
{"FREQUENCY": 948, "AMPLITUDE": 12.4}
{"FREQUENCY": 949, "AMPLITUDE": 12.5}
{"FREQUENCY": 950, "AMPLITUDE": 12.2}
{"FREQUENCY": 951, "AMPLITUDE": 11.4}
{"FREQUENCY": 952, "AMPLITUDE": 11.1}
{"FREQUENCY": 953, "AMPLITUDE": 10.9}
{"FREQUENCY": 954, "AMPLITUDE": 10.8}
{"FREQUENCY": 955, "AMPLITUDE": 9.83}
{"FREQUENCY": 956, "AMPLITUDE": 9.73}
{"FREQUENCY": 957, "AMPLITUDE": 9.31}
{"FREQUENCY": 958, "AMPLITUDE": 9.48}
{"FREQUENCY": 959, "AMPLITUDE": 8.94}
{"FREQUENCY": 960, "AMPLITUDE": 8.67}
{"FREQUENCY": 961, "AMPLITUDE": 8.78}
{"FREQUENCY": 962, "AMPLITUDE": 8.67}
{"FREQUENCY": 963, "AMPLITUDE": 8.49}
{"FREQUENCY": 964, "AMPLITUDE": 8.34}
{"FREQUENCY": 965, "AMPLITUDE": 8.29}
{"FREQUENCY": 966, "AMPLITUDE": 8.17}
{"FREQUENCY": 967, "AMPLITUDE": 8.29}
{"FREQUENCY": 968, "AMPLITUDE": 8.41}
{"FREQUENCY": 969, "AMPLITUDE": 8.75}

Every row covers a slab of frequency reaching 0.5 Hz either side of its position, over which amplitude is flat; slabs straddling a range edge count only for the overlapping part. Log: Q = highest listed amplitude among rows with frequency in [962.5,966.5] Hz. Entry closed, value 8.49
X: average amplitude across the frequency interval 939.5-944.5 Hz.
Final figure 13.6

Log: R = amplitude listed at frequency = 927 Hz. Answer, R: 8.86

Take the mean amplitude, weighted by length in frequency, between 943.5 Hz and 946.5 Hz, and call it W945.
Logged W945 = 13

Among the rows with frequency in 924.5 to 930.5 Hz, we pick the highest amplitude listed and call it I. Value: 11.9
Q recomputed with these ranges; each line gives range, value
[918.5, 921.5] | 11.2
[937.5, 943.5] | 14.7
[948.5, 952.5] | 12.5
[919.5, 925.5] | 10.2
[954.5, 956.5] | 9.83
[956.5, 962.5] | 9.48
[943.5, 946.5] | 13.1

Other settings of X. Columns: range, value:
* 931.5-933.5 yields 13.8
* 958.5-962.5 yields 8.77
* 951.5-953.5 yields 11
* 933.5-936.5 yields 14.4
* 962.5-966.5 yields 8.32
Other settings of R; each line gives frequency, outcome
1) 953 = 10.9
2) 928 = 10.1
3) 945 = 13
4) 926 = 7.83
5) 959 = 8.94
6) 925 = 7.03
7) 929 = 11.3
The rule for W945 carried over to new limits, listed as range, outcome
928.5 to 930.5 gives 11.6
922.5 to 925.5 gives 7.04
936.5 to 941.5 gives 14.2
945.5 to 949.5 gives 12.6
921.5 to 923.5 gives 7.72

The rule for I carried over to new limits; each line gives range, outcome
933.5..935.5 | 14.5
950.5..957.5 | 11.4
